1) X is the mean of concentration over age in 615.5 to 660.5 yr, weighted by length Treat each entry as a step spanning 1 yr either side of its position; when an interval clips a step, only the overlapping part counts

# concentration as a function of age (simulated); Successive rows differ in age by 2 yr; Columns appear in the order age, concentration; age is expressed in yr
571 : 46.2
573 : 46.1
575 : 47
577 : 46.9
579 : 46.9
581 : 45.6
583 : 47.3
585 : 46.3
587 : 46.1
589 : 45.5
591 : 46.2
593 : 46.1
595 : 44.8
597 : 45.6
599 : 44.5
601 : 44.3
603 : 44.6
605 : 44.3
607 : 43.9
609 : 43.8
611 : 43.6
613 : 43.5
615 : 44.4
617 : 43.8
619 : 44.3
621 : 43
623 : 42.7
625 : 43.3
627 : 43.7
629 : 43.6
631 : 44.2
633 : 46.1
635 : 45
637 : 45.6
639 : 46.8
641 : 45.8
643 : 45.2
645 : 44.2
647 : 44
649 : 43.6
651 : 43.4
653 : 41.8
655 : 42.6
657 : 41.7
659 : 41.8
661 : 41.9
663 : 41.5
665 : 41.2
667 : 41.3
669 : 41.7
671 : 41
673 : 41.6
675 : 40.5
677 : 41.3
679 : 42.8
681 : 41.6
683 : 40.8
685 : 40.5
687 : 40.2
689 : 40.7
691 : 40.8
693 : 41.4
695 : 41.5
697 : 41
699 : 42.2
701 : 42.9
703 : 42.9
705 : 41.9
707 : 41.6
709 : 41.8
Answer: 43.9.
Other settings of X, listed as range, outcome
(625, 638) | 44.6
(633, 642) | 45.8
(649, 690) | 41.5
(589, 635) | 44.3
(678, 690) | 41.1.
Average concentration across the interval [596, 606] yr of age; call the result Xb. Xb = 44.7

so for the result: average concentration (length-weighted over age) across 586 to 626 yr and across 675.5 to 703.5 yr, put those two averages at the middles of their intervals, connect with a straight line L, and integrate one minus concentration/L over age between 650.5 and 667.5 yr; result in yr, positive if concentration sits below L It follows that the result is 0.3 yr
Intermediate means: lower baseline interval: 44.4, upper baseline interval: 41.4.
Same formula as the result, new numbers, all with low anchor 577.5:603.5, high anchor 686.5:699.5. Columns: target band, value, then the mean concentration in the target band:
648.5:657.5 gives 0.06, 42.6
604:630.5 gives 0.49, 43.7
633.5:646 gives -0.56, 45.5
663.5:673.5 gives 0.20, 41.4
